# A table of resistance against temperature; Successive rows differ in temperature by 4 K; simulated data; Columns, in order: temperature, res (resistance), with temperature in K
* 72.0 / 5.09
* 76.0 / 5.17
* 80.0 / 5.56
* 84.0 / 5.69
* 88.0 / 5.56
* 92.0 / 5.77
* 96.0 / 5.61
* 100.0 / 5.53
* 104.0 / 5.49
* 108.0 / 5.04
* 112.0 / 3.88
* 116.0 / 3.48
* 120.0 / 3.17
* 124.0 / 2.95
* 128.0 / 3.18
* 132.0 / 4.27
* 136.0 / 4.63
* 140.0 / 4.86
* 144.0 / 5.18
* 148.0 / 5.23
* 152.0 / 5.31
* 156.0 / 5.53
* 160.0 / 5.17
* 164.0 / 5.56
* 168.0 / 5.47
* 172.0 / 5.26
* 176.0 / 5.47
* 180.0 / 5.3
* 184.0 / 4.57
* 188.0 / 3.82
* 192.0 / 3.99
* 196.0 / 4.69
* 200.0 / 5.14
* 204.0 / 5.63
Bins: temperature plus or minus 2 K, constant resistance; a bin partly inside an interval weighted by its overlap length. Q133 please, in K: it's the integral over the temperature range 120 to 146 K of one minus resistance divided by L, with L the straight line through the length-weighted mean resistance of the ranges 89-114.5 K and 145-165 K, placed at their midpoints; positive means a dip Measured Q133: 5.8 K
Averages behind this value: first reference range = 5.2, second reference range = 5.34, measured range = 4.1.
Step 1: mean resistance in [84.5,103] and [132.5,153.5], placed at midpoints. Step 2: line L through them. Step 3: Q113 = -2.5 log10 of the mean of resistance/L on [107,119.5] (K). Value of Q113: 0.34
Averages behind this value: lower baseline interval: 5.62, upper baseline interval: 4.98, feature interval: 3.95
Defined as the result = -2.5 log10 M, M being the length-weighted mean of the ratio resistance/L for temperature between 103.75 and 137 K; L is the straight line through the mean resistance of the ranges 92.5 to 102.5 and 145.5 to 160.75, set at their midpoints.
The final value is 0.37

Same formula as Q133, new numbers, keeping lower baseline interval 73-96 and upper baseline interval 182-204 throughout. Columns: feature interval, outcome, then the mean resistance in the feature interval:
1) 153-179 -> -3.3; 5.4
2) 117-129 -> 4.8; 3.12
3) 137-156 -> -0.7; 5.16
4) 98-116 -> 1.8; 4.82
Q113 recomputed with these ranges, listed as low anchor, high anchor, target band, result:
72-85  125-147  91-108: -0.10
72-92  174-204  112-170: 0.12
